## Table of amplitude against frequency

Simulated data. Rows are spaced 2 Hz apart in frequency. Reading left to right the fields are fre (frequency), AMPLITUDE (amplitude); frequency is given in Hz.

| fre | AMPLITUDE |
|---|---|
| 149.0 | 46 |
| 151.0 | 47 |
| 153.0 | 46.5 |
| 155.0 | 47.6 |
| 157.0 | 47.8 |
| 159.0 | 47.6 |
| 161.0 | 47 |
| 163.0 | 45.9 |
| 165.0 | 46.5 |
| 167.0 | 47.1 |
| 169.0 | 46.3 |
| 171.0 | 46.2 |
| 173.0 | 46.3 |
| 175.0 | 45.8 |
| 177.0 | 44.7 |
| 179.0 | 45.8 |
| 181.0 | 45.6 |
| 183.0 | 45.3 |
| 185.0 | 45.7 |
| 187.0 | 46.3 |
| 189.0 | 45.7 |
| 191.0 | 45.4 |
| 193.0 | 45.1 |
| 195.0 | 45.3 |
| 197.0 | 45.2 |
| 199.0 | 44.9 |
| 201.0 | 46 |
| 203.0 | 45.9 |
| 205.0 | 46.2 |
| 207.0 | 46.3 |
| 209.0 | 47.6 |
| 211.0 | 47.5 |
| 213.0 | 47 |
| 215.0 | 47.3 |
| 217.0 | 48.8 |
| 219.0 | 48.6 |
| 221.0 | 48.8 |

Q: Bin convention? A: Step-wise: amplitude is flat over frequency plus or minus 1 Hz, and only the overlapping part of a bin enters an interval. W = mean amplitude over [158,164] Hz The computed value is 46.8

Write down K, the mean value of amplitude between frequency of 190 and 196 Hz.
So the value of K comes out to 45.3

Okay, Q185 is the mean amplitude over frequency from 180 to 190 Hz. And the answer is 45.7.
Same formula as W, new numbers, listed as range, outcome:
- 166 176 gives 46.3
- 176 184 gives 45.4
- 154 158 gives 47.7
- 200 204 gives 46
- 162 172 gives 46.4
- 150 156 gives 47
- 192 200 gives 45.1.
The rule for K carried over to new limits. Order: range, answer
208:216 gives 47.3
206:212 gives 47.1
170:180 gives 45.8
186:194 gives 45.6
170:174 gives 46.2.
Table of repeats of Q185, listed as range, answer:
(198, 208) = 45.9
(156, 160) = 47.7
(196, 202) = 45.4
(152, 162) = 47.3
